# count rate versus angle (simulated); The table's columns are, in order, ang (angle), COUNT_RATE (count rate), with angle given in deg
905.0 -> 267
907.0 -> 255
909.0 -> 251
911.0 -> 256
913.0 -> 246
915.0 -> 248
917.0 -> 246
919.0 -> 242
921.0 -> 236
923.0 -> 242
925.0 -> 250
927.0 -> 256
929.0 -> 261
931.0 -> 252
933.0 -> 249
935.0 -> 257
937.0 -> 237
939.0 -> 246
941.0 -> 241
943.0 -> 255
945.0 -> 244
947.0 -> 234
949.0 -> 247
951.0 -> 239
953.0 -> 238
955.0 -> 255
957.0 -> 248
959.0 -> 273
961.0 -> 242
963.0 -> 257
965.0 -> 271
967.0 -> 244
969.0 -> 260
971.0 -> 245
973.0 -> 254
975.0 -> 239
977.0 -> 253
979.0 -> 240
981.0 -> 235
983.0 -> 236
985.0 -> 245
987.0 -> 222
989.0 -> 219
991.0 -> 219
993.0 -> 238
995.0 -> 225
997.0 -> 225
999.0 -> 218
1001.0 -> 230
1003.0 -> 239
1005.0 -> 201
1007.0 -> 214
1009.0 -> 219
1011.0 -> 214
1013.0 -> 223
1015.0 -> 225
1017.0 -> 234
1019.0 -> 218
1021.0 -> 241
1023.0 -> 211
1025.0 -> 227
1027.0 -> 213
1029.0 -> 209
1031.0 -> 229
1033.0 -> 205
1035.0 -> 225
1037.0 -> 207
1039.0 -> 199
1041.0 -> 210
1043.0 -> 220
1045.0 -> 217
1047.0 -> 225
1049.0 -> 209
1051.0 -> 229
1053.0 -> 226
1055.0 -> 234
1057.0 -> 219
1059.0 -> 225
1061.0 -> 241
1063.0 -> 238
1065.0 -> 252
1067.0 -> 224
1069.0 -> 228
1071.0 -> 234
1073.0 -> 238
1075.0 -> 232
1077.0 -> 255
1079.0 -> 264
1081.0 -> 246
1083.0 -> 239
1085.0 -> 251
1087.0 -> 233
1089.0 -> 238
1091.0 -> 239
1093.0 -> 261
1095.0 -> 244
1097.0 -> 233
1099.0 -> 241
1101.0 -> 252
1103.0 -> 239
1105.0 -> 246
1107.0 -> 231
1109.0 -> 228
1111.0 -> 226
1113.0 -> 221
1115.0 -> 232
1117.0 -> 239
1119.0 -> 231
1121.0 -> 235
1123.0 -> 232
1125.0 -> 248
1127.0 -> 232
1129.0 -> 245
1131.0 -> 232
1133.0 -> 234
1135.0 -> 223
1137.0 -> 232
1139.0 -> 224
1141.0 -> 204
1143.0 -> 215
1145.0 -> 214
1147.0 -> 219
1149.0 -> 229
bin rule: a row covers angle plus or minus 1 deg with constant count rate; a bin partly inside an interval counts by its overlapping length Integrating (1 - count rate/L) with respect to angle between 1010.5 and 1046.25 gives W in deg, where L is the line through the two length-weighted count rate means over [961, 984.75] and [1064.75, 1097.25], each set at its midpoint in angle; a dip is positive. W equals 3.9 deg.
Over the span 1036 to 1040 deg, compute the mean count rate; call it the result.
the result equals 203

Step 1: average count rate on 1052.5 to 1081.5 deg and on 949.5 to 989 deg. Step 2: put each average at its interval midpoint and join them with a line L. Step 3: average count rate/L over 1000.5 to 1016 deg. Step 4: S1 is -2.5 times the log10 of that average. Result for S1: 0.105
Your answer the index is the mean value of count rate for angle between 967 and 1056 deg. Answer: 226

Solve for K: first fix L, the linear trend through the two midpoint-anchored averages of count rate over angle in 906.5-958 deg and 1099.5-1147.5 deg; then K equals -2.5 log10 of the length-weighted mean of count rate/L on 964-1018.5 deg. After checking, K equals 0.04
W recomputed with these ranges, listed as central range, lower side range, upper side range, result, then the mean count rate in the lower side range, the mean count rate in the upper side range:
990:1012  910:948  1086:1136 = 1.9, 247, 237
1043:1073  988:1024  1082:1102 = 0.8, 223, 243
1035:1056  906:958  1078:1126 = 2.1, 247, 240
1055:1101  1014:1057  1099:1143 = -2.8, 220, 232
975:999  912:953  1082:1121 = 1.1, 246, 238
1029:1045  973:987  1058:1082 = 1.8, 241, 240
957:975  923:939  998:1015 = -1.4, 251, 220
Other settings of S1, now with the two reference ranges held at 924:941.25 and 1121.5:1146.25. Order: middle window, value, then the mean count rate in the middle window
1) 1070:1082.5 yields -0.05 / 245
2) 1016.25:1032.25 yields 0.08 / 222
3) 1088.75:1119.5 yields -0.03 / 238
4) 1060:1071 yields 0.00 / 236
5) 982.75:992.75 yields 0.07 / 228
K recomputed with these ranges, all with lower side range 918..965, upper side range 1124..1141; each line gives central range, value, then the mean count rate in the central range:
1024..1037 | 0.11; 217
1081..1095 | -0.04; 244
